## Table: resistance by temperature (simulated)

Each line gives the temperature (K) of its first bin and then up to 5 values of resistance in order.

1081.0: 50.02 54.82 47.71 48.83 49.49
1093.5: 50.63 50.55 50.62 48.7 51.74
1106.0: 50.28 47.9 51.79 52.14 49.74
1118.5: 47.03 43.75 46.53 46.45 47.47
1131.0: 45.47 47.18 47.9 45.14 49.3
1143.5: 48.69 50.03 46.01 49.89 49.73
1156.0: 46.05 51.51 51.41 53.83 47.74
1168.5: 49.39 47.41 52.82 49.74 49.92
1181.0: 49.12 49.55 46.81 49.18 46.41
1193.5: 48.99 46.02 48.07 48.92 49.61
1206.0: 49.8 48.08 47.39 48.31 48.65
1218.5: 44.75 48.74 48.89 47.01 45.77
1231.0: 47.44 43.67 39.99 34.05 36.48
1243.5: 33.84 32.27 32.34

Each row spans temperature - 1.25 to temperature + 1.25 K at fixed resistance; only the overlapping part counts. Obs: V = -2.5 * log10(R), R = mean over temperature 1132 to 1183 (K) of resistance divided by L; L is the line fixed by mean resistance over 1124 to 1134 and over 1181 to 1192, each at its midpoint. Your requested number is -0.04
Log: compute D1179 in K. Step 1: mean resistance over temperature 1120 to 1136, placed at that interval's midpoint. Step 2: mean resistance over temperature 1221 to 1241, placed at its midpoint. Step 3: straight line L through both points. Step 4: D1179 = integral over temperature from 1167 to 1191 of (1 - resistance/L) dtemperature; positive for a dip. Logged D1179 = -2.21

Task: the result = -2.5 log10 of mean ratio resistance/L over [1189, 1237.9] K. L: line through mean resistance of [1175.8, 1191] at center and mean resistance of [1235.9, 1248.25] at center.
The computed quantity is -0.14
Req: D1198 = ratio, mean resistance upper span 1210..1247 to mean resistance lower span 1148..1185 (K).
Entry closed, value 0.87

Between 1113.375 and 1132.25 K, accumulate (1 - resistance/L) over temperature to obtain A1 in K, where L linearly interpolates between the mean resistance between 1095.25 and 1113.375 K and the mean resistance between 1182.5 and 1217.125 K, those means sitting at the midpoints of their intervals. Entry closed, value 1.1 K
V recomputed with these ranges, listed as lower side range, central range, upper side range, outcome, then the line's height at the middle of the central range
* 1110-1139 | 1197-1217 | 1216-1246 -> -0.114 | 43.7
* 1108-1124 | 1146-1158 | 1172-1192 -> 0.012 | 48.9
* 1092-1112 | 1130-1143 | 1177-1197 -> 0.052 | 49.5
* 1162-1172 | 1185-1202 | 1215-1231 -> 0.018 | 48.6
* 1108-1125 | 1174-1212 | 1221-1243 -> -0.089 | 44.8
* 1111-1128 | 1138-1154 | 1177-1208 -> -0.008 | 48.1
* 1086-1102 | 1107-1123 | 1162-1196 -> 0.020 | 49.5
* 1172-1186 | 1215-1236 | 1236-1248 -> -0.200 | 38.6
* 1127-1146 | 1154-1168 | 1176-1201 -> -0.048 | 47.9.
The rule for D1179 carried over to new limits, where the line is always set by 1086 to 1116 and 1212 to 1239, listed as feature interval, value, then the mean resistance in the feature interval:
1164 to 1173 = -0.3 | 49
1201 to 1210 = -0.5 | 49.1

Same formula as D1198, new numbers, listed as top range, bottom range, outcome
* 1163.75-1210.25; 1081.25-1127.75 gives 0.99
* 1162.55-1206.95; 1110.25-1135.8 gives 1.03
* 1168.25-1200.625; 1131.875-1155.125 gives 1.01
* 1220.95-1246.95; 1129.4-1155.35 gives 0.87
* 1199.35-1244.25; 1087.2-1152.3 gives 0.93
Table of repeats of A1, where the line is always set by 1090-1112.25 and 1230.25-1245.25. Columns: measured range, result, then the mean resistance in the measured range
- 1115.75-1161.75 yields -0.8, 47.8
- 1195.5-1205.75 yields -1.6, 48.5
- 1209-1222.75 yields -2.4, 47.6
